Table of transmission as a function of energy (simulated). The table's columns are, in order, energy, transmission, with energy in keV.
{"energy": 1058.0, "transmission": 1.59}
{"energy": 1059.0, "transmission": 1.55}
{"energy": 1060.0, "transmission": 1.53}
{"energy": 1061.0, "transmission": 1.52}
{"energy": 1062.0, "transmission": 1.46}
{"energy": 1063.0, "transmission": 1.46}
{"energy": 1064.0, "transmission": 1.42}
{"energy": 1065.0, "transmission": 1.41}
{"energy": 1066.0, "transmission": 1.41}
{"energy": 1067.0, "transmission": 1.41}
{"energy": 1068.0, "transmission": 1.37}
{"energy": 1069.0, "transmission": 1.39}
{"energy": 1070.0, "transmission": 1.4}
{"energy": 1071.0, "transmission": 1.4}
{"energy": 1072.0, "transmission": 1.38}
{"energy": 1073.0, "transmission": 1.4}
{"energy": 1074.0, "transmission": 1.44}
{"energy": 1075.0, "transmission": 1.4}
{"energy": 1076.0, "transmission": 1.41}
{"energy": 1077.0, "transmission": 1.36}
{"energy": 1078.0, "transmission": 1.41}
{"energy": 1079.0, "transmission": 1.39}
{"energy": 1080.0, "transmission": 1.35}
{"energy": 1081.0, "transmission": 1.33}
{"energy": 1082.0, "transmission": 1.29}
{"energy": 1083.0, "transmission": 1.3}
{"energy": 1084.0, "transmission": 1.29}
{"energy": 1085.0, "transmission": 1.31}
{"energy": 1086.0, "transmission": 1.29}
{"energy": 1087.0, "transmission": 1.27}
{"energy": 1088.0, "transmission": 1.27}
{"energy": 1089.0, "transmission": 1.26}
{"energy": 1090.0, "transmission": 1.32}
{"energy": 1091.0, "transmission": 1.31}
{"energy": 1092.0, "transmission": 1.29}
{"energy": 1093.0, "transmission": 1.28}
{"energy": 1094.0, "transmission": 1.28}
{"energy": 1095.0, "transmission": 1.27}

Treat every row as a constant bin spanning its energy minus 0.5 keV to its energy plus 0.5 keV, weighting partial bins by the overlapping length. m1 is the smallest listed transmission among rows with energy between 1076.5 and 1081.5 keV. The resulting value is 1.33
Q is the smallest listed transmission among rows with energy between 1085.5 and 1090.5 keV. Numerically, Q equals 1.26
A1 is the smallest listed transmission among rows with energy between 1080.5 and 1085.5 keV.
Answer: 1.29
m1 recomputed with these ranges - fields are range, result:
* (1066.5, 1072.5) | 1.37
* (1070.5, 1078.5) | 1.36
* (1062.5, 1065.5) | 1.41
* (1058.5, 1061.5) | 1.52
